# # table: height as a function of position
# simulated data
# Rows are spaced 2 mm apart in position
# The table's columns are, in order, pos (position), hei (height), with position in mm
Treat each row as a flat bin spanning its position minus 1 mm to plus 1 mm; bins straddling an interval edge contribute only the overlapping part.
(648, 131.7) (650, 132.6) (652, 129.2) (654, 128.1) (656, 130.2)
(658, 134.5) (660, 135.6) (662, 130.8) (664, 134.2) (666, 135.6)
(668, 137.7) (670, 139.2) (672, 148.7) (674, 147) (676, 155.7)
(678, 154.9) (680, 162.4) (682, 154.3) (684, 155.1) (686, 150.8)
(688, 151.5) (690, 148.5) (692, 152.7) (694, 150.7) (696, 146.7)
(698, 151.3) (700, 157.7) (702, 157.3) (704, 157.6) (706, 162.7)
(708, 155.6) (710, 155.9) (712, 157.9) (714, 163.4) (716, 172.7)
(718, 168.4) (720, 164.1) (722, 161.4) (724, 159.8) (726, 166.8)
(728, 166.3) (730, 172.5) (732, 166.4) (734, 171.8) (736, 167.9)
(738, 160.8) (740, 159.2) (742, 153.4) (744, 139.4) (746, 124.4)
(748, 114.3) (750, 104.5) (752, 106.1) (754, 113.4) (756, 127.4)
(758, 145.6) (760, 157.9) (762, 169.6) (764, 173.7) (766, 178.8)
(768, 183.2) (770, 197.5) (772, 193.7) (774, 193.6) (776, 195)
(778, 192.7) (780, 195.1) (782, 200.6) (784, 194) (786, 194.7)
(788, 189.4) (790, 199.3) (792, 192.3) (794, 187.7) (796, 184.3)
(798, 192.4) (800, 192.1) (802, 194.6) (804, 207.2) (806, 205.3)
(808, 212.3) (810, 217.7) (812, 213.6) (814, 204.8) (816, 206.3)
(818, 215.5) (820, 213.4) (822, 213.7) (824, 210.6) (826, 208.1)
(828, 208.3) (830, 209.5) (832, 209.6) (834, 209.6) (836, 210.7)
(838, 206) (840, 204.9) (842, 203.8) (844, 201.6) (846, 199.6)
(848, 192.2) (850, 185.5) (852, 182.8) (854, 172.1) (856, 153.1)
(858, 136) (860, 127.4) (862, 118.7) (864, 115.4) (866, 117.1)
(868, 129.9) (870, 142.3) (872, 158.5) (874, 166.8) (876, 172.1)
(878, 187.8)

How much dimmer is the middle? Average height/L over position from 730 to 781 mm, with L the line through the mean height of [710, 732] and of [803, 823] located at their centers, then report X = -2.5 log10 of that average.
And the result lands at 0.145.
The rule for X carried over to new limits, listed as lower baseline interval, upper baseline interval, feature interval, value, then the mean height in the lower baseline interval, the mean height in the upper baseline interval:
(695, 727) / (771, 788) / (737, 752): 0.30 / 160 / 195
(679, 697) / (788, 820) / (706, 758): 0.13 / 153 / 202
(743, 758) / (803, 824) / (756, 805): -0.15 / 120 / 211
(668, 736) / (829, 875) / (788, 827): -0.21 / 158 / 172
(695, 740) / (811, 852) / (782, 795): -0.02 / 162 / 206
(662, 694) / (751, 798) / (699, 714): -0.01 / 148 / 177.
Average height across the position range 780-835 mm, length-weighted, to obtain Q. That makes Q 203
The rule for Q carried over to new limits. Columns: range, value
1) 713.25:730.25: 166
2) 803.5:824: 211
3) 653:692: 144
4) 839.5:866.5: 165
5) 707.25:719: 162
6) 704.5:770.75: 156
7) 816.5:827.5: 212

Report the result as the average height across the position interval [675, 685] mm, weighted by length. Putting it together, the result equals 156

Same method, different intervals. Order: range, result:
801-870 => 188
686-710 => 154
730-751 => 147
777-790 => 195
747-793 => 170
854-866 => 133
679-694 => 153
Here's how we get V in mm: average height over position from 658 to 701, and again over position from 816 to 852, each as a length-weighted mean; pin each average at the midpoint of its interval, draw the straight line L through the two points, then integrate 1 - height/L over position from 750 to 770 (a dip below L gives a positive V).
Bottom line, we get 3.1 mm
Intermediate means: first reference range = 147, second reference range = 205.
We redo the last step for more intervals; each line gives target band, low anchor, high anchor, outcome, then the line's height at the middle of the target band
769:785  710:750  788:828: -0.9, 185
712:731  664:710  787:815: 0.0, 166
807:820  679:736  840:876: -4.2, 160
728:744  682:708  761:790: 0.8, 172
